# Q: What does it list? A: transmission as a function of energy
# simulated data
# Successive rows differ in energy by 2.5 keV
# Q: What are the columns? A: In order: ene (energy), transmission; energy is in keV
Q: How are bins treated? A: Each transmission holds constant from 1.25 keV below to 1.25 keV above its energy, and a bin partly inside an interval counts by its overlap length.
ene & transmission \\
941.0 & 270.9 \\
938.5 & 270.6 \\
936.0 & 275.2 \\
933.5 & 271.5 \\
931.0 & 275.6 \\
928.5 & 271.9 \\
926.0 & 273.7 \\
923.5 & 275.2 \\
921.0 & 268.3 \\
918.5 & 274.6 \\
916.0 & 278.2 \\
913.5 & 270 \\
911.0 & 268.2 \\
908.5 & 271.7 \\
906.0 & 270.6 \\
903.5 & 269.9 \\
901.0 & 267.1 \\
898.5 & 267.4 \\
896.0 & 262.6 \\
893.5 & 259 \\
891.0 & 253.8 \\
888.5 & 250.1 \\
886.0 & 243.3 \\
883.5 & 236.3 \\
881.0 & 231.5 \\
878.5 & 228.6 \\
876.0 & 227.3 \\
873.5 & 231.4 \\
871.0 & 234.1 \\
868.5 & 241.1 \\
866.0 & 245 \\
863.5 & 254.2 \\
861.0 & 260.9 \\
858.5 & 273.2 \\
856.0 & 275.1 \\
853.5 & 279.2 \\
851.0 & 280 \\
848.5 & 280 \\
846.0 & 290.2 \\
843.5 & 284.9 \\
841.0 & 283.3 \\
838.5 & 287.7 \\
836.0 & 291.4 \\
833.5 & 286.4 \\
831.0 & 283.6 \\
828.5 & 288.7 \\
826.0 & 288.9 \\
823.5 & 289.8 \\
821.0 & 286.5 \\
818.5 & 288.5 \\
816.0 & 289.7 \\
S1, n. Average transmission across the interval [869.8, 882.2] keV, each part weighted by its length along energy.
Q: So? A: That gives 231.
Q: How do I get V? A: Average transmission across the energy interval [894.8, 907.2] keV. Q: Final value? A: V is 268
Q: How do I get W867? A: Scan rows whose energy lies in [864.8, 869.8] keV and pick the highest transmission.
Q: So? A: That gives 245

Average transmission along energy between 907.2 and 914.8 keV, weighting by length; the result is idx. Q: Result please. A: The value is 270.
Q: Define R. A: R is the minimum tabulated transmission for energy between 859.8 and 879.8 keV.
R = 227.3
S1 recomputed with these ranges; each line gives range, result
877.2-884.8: 232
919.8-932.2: 273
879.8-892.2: 243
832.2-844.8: 287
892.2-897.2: 261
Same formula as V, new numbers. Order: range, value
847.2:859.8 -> 277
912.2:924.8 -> 273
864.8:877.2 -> 236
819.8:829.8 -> 288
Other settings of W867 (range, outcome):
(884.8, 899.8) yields 267.4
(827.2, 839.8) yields 291.4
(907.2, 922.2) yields 278.2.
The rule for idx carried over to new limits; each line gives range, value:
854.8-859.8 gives 274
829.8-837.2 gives 287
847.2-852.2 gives 280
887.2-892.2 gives 252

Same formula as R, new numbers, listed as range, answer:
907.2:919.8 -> 268.2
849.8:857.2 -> 275.1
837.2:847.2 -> 283.3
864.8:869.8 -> 241.1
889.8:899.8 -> 253.8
